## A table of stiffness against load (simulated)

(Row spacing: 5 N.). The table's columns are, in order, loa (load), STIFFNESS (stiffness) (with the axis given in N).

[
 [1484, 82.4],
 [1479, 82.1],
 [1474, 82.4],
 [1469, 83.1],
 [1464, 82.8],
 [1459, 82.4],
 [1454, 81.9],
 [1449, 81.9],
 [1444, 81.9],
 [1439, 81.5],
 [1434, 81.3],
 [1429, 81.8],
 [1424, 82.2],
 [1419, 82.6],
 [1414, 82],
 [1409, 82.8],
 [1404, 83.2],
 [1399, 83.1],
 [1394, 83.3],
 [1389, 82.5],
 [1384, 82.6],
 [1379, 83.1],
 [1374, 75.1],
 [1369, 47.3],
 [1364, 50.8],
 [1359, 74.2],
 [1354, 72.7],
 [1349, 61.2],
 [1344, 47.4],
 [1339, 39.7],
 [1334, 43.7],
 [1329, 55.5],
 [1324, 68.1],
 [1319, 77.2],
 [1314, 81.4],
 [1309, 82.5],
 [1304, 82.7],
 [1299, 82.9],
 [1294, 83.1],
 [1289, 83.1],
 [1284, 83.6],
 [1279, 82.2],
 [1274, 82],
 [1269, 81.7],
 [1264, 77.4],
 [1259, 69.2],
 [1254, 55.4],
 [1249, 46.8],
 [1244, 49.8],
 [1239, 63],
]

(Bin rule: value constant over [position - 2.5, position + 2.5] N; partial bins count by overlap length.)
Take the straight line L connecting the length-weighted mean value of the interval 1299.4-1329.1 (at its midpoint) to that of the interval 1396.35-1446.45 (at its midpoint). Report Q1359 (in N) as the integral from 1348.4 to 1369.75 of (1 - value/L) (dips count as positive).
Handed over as 4.5 N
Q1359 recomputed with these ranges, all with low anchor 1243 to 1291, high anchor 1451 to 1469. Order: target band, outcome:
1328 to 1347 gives 7.4 N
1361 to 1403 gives 2.3 N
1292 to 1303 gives -1.4 N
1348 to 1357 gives 1.0 N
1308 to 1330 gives 0.3 N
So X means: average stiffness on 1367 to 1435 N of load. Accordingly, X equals 79.7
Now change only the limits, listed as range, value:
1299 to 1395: 68.1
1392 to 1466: 82.3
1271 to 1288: 82.6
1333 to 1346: 43.4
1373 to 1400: 81.9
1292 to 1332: 76.2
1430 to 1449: 81.6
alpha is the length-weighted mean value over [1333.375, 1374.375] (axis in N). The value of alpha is 56.6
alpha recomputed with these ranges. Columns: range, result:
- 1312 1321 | 79.3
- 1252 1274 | 72.5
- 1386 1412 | 83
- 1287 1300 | 83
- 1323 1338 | 52.9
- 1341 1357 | 60.2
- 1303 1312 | 82.5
